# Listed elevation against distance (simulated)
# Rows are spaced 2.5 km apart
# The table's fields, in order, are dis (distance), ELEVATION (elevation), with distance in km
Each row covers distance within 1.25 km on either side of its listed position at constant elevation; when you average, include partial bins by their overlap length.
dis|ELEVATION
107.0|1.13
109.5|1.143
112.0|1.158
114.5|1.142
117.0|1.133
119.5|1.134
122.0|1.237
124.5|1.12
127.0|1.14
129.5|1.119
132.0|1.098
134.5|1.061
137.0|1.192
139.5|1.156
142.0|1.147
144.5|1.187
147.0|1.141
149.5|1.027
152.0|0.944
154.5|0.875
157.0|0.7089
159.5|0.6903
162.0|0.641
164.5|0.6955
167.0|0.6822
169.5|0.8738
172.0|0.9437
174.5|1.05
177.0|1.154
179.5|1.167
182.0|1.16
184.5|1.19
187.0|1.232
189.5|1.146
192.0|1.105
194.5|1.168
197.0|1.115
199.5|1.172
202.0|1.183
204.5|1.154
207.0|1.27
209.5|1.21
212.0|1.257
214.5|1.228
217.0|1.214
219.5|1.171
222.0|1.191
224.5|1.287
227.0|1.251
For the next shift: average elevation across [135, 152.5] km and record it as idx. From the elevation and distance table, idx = 1.12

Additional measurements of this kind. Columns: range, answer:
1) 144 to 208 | 1.02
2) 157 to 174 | 0.764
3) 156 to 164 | 0.681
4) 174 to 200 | 1.15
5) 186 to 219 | 1.19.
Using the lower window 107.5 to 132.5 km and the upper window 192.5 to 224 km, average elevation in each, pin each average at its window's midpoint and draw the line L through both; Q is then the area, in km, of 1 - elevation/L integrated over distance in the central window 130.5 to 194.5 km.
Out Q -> 8.4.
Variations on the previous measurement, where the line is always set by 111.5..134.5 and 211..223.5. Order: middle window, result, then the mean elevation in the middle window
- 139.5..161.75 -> 3.8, 0.961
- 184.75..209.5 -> 0.5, 1.17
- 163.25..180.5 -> 3.6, 0.935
